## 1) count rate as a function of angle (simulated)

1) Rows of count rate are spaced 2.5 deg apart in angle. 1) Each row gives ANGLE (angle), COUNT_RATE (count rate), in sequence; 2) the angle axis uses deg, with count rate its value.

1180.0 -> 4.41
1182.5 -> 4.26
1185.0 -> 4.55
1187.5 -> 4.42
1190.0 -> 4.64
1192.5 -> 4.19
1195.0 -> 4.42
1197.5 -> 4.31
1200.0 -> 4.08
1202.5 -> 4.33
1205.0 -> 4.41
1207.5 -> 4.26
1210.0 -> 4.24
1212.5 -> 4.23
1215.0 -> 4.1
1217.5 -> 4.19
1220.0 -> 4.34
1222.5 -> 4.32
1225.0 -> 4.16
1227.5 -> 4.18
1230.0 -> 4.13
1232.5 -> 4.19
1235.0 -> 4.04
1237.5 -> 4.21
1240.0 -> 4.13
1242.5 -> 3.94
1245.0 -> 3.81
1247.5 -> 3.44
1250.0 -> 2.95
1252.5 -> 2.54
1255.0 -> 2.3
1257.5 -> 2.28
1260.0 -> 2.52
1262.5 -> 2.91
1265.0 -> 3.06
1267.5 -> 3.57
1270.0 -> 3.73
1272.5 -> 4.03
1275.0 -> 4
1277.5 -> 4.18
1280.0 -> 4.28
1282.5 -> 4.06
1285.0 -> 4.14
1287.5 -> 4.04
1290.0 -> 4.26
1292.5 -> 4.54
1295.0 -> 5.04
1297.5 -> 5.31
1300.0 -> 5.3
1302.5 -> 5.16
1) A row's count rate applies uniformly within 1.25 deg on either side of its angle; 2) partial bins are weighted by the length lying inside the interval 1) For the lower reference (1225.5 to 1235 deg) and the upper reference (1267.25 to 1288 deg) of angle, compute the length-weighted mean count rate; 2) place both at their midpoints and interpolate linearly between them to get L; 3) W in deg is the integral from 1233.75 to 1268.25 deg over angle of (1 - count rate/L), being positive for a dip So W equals 7.1 deg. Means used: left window 4.15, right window 4.02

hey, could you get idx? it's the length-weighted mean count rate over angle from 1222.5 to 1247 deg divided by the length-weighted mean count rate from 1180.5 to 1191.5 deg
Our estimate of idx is 0.9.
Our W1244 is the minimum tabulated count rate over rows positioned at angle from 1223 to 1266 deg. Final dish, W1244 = 2.28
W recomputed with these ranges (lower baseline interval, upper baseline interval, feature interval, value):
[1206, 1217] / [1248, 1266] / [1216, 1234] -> -2.2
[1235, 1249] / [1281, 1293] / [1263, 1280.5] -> 1.4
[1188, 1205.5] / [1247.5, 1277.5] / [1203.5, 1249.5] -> -3.8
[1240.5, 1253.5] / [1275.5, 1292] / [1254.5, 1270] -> 3.6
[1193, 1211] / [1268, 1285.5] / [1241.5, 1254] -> 2.5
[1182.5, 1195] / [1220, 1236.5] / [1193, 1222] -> 0.3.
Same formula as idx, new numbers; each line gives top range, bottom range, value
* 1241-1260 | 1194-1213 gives 0.70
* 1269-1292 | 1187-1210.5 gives 0.95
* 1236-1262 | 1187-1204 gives 0.74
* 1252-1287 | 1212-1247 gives 0.83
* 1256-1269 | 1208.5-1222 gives 0.68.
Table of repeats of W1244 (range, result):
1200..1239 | 4.04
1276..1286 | 4.06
